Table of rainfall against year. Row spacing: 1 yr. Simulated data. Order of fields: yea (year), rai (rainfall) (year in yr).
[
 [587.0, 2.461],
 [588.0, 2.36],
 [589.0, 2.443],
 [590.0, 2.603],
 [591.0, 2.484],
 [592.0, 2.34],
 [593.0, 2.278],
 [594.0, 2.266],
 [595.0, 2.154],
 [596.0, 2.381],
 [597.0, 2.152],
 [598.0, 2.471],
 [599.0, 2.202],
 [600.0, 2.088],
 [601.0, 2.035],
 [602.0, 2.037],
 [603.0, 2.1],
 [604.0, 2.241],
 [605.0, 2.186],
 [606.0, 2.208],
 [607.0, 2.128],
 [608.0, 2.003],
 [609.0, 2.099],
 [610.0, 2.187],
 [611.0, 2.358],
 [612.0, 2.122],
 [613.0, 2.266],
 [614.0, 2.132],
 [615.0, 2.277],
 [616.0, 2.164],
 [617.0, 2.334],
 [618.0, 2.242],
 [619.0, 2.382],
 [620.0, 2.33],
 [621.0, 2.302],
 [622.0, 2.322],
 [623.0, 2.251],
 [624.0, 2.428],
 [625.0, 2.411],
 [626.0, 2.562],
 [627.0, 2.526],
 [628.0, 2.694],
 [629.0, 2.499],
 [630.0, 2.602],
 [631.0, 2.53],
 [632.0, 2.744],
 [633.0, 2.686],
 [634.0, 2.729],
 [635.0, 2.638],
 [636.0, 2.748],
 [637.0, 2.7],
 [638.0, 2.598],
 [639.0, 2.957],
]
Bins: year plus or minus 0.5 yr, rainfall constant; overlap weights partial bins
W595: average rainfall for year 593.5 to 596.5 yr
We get 2.27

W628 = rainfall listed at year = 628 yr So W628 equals 2.694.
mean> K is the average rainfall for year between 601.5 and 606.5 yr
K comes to 2.15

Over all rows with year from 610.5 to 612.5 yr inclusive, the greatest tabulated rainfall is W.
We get 2.358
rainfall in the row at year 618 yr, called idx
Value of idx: 2.242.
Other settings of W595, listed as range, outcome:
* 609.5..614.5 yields 2.21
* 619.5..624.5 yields 2.33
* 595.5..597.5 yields 2.27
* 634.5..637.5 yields 2.7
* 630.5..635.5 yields 2.67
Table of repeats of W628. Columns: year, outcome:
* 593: 2.278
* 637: 2.7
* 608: 2.003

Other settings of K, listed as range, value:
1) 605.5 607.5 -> 2.17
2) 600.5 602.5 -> 2.04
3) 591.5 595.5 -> 2.26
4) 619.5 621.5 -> 2.32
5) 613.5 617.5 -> 2.23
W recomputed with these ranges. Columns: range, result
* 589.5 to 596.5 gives 2.603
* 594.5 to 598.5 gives 2.471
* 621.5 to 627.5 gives 2.562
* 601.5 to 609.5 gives 2.241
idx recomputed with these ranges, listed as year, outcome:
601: 2.035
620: 2.33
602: 2.037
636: 2.748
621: 2.302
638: 2.598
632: 2.744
